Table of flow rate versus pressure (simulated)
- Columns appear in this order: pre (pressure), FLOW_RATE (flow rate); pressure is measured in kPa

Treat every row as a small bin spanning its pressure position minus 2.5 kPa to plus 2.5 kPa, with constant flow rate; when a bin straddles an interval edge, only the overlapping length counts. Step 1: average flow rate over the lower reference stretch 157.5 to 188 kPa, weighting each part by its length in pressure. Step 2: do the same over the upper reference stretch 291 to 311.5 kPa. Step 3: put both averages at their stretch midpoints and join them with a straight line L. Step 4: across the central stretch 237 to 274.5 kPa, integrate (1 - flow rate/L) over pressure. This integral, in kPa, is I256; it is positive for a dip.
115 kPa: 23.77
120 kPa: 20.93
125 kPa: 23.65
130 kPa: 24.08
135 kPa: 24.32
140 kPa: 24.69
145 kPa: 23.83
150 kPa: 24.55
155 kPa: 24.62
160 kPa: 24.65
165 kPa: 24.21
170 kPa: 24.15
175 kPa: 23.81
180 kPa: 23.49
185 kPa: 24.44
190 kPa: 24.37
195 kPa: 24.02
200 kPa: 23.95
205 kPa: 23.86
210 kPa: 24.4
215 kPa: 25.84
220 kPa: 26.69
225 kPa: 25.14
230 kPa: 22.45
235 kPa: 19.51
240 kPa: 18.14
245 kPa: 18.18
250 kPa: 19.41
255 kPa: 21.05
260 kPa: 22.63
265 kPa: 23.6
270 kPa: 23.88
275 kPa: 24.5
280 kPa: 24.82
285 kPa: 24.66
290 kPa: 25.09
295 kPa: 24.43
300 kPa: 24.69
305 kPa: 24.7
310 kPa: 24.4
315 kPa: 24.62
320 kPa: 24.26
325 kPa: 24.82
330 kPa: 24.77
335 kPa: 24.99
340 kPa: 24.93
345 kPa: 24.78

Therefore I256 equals 5.0 kPa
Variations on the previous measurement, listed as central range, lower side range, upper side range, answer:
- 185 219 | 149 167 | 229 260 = -3.6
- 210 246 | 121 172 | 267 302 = 2.7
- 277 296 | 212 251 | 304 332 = -0.9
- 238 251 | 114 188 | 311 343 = 3.1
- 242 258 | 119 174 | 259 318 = 3.1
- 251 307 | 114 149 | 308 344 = 1.3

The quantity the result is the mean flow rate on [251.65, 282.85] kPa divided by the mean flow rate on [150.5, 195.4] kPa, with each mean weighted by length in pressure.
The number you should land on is 0.96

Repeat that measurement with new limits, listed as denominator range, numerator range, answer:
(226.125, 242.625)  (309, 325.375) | 1.20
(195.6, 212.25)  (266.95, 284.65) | 1.01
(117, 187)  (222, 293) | 0.94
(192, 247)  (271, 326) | 1.07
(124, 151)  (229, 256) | 0.81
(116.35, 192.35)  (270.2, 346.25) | 1.03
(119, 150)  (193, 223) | 1.04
